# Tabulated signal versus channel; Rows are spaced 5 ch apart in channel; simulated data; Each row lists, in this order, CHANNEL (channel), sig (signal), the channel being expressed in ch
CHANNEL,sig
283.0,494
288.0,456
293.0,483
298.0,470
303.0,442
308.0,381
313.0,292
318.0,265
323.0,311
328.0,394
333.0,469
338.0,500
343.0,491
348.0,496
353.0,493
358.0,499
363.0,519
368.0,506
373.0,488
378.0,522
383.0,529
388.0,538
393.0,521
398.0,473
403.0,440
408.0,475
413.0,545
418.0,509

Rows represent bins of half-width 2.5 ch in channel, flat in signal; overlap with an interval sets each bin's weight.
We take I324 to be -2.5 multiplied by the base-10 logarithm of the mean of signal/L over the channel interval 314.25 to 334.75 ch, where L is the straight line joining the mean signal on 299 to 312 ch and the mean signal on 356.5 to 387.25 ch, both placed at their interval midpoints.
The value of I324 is 0.24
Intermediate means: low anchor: 404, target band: 352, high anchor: 512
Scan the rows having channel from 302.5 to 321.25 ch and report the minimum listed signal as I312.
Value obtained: 265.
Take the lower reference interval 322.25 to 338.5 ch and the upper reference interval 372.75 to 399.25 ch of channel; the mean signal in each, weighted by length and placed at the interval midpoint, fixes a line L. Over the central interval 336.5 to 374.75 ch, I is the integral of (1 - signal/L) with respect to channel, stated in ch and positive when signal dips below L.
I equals -3.0 ch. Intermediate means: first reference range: 420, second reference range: 516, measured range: 499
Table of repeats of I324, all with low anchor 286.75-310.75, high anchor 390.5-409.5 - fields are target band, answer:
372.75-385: -0.10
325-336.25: 0.06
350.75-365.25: -0.09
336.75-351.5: -0.08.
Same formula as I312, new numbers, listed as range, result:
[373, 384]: 488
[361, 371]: 506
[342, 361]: 491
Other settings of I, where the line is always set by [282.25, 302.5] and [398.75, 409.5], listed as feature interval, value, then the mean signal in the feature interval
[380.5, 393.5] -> -2.0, 531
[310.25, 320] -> 3.9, 282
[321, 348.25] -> 1.4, 442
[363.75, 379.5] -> -1.5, 506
